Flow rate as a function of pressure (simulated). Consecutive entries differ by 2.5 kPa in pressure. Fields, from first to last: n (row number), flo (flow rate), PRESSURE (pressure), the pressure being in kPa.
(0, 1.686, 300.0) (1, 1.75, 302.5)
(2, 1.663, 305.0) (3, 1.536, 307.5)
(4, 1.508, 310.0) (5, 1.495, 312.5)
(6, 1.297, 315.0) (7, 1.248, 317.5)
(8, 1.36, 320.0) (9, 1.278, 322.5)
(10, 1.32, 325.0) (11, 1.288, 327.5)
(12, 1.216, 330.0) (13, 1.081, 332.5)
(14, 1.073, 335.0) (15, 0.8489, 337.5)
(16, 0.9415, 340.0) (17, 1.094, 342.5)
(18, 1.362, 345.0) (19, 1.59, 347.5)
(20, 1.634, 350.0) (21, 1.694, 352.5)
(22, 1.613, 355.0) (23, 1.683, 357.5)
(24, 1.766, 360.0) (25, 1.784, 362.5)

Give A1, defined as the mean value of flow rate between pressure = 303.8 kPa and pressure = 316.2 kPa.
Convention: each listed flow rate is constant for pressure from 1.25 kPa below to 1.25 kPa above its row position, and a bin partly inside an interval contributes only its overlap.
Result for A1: 1.5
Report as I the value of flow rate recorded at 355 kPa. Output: 1.613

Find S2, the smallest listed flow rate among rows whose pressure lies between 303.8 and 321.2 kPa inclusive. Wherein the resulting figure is 1.248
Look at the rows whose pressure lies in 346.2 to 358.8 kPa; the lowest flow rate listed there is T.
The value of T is 1.59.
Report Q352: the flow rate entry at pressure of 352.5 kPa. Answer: 1.694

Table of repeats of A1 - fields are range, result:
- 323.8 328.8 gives 1.3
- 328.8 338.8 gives 1.05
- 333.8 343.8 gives 0.991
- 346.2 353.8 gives 1.64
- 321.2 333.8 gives 1.24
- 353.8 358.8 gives 1.65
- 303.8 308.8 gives 1.6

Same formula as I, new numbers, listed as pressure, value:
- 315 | 1.297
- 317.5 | 1.248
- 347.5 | 1.59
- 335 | 1.073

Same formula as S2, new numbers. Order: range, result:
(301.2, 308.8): 1.536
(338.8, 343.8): 0.9415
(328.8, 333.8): 1.081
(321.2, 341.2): 0.8489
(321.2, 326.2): 1.278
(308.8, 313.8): 1.495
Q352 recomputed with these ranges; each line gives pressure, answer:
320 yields 1.36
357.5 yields 1.683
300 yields 1.686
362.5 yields 1.784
